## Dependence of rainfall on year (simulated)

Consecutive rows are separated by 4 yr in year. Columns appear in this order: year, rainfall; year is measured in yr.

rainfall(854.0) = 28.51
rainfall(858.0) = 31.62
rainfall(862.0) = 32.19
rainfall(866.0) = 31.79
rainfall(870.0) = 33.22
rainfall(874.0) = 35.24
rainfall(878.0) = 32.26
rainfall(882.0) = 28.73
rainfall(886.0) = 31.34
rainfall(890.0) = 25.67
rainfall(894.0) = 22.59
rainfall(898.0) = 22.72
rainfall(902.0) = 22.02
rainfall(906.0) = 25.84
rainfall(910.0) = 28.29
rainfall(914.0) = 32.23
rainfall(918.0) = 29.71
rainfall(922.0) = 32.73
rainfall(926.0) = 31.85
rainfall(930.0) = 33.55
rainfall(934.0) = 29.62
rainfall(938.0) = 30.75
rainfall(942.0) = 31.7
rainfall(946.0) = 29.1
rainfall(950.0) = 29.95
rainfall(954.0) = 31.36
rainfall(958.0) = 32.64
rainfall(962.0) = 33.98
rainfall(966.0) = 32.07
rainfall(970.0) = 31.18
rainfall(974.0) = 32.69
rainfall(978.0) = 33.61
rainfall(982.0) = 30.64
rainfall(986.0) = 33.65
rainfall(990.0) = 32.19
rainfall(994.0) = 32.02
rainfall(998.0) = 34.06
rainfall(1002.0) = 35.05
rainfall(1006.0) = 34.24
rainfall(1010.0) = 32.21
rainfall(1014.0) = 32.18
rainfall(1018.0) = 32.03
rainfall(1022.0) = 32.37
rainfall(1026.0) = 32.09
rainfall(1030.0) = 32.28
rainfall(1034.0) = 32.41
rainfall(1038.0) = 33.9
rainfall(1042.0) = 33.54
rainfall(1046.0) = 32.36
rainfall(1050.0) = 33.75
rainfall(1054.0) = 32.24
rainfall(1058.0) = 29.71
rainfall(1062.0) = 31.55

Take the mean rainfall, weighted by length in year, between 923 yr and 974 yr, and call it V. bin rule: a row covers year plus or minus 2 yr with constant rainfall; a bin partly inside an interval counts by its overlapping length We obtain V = 31.6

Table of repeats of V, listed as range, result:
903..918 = 28.5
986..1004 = 33.4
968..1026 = 32.7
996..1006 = 34.5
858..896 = 30.4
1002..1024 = 32.8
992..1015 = 33.3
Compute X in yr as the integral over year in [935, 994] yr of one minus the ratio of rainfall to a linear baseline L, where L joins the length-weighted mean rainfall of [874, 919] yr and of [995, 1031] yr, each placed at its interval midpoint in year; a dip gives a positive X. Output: -2.0 yr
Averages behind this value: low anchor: 27.7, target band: 31.8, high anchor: 32.9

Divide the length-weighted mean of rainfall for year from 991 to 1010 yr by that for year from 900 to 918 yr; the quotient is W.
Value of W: 1.2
